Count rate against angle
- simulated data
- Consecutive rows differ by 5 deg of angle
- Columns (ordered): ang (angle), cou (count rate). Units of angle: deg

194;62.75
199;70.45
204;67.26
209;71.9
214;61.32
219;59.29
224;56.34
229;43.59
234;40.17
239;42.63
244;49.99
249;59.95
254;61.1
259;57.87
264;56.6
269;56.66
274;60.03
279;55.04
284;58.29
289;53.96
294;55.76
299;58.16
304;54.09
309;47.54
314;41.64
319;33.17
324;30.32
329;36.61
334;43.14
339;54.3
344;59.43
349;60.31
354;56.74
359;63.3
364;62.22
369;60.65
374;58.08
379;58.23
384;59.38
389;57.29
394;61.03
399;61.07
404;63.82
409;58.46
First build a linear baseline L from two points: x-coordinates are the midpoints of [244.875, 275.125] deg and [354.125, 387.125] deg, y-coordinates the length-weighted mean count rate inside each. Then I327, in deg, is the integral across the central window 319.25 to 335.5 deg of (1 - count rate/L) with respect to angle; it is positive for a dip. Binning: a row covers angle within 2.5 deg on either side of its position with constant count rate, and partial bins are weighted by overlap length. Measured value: 6.44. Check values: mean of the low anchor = 58.2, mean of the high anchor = 60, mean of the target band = 35.8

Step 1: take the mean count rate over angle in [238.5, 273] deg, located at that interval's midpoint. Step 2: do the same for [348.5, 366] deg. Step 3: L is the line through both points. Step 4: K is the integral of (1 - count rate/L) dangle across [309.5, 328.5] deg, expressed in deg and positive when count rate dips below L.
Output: 7.20 deg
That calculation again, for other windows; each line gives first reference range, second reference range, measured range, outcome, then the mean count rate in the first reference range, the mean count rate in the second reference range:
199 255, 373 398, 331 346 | 1.7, 56.3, 59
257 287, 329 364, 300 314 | 1.6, 57.3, 55.2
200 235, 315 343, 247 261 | -1.9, 58.4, 40.7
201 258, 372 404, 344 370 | -0.7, 56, 59.6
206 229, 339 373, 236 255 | 2.4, 60.3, 59.9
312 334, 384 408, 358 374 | -3.5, 36.2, 60.5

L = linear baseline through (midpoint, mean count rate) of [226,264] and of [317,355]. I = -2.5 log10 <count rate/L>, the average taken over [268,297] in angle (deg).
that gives -0.151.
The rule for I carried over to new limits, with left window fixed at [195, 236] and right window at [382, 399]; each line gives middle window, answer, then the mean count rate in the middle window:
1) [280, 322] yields 0.18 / 50.3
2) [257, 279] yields 0.03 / 57.5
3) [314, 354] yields 0.28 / 45.8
